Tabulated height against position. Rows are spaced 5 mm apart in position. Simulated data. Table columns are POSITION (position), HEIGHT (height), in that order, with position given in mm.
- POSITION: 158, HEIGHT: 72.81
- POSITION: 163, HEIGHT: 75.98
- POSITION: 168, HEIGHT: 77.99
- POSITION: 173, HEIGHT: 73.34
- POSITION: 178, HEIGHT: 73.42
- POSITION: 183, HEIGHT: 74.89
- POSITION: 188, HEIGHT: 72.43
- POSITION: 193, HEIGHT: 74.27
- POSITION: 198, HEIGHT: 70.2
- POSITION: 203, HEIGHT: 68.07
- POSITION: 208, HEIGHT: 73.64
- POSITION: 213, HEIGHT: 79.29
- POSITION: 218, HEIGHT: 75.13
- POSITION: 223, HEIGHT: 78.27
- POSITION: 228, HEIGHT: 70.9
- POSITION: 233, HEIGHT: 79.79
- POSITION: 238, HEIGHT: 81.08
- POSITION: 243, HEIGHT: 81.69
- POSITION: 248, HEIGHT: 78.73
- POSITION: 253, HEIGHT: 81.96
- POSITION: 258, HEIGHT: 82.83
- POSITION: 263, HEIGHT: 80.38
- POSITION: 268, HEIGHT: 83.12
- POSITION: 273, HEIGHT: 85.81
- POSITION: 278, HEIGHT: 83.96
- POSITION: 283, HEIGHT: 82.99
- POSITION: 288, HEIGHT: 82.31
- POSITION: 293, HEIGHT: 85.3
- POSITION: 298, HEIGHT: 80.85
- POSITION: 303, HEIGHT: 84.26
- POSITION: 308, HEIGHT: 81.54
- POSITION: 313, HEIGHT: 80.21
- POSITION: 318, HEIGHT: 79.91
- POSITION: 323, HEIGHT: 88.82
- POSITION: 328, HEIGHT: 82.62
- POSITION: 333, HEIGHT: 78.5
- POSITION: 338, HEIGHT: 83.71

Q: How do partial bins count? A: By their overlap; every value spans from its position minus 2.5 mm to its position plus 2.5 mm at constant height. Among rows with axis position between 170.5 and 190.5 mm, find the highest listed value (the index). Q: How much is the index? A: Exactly 74.89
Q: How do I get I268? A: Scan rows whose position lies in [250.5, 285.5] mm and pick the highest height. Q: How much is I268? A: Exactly 85.81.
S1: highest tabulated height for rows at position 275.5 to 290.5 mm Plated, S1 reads 83.96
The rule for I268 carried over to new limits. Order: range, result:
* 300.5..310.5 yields 84.26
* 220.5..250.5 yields 81.69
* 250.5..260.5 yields 82.83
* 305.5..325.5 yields 88.82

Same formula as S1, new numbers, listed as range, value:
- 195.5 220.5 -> 79.29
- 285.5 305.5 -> 85.3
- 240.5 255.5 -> 81.96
